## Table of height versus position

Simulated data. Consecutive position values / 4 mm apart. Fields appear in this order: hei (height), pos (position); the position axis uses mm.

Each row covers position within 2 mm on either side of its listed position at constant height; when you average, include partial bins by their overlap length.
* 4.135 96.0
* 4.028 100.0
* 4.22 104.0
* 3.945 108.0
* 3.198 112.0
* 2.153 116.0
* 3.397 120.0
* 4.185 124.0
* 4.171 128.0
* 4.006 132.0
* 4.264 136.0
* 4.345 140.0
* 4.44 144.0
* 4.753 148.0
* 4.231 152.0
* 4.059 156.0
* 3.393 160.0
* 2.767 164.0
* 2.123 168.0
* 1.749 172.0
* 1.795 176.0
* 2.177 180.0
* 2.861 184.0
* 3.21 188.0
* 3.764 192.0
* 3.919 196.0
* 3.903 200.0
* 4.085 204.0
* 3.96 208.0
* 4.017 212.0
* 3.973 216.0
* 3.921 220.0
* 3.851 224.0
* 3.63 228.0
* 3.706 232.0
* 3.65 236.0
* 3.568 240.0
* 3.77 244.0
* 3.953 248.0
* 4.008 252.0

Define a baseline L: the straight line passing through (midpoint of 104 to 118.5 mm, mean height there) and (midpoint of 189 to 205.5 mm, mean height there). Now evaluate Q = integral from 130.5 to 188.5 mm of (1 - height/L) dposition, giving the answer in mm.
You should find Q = 3.7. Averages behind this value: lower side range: 3.26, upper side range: 3.87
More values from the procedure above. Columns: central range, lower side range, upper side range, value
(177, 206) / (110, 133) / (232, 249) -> 2.2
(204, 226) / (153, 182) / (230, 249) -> -4.0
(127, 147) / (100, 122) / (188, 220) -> -3.9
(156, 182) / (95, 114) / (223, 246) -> 9.1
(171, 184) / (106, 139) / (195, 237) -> 5.9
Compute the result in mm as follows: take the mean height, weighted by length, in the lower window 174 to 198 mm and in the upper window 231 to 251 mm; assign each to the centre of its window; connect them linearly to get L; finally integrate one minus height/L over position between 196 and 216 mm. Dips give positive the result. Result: -4.6 mm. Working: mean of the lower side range 2.95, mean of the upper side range 3.74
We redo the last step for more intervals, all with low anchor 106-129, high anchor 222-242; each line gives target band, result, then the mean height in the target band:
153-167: 0.7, 3.37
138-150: -3.4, 4.51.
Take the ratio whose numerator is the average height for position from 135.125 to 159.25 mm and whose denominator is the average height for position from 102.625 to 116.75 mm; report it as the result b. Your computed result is 1.2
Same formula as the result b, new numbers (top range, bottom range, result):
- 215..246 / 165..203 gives 1.31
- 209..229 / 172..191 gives 1.56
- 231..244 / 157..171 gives 1.31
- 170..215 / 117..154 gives 0.78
